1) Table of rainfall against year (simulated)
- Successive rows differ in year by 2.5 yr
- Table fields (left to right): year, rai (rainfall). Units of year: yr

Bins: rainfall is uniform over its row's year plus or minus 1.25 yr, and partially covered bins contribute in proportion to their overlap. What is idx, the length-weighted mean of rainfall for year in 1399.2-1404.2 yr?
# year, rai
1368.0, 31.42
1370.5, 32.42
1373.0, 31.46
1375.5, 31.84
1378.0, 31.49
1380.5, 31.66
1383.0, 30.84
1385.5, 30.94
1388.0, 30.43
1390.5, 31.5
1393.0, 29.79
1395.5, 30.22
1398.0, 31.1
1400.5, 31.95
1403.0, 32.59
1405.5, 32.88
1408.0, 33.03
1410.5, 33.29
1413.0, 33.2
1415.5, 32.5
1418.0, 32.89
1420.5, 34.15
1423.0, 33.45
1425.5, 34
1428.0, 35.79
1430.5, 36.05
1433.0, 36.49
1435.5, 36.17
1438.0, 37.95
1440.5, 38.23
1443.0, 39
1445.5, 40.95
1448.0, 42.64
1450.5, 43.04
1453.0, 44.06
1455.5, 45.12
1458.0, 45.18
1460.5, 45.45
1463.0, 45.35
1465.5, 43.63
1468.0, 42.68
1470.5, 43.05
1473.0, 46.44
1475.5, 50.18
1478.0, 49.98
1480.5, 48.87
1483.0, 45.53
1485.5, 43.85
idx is 32.3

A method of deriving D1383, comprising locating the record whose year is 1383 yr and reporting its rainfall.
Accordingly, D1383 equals 30.84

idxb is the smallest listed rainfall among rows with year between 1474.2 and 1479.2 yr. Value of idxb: 49.98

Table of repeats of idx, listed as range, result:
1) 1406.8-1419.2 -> 33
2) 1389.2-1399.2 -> 30.6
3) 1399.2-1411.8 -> 32.7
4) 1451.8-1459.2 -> 44.8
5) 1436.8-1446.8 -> 39.1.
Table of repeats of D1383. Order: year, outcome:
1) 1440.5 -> 38.23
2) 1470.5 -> 43.05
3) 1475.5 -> 50.18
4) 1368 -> 31.42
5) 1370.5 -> 32.42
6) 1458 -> 45.18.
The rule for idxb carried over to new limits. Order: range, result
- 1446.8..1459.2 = 42.64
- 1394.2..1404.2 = 30.22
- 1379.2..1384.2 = 30.84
